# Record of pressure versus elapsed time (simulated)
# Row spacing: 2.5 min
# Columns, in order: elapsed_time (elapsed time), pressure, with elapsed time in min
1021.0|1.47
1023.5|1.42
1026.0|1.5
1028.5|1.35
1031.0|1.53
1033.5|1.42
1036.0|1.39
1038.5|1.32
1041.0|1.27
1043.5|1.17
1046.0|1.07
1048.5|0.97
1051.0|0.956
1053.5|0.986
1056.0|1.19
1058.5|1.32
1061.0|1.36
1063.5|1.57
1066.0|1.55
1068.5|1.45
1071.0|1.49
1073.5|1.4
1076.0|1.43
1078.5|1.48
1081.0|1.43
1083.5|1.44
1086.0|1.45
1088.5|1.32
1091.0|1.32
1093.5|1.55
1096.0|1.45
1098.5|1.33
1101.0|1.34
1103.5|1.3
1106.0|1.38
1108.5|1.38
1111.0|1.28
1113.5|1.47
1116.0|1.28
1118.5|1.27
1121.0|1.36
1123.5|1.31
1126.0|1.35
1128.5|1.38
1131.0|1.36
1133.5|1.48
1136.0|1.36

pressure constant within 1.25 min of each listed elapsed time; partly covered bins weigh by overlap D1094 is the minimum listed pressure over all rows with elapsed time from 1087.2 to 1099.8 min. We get 1.32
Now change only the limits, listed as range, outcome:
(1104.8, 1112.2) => 1.28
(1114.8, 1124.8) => 1.27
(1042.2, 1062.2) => 0.956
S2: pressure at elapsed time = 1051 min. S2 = 0.956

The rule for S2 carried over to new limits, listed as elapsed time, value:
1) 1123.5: 1.31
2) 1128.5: 1.38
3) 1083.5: 1.44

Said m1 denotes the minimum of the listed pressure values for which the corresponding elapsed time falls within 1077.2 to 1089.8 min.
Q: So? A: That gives 1.32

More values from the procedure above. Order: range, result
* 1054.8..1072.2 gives 1.19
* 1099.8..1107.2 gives 1.3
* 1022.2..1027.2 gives 1.42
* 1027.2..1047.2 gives 1.07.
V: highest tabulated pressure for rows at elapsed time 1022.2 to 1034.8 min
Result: 1.53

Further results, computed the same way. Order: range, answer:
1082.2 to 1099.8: 1.55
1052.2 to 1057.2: 1.19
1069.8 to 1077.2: 1.49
